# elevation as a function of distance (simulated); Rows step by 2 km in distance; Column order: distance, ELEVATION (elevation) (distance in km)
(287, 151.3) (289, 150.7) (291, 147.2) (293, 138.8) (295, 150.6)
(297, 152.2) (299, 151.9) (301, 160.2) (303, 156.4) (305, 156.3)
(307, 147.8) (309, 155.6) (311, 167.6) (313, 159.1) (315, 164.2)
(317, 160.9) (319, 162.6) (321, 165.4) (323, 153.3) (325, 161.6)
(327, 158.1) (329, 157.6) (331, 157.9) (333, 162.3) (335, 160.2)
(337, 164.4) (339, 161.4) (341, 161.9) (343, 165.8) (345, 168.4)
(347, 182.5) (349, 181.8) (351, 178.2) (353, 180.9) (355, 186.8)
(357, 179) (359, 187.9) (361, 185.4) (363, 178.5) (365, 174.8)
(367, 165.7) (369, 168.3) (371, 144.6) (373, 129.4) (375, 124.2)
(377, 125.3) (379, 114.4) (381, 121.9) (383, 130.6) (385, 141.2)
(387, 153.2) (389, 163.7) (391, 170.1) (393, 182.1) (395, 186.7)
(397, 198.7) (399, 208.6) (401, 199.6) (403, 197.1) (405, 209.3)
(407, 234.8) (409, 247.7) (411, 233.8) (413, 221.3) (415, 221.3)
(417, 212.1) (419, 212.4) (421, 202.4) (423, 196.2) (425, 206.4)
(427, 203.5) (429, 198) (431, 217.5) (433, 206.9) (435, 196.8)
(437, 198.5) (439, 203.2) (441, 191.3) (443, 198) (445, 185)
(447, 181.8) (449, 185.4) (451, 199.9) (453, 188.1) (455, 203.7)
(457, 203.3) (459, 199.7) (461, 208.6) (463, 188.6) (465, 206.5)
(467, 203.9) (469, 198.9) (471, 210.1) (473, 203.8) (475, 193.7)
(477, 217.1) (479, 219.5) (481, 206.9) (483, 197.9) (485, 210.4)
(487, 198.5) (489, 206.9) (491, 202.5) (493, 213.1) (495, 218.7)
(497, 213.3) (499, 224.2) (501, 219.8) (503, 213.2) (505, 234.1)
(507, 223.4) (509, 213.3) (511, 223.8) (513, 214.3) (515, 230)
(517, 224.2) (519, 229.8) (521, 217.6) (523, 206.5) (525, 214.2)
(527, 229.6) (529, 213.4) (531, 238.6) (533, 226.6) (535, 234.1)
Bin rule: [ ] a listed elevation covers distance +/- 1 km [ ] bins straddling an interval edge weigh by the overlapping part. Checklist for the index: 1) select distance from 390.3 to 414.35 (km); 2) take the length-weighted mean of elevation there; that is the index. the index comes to 208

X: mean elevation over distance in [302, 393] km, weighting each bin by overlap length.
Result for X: 160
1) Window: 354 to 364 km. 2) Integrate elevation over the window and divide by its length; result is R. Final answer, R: 184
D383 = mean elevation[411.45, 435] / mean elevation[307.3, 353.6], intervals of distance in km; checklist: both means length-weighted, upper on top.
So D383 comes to 1.3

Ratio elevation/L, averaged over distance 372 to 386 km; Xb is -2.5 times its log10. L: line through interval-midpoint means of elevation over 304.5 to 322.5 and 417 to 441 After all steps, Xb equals 0.41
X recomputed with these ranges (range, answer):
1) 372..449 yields 187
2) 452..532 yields 212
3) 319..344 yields 161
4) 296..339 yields 159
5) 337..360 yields 175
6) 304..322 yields 160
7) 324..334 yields 160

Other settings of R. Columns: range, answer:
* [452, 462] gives 201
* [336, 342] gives 163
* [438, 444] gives 198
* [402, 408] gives 214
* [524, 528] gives 222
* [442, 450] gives 188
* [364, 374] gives 157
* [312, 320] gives 162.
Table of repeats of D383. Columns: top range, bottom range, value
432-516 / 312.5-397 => 1.27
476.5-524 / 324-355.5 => 1.29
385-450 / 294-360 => 1.22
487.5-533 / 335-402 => 1.32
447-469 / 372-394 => 1.40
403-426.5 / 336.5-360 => 1.24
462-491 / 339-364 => 1.15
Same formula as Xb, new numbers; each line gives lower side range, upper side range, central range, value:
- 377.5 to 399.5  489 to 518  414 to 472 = -0.08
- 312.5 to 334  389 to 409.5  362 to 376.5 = 0.19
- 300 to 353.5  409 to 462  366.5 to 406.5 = 0.15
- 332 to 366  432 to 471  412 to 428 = -0.10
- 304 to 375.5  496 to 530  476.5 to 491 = 0.02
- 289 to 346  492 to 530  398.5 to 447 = -0.09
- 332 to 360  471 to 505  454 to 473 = 0.01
